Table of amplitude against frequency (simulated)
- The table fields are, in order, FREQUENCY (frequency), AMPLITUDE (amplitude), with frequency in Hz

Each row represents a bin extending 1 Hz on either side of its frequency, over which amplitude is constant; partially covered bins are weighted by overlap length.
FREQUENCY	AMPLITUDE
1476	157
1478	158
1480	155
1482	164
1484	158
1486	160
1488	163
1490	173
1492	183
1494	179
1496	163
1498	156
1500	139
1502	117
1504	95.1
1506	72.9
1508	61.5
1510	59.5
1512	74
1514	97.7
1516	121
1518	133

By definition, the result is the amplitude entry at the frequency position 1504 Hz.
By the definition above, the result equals 95.1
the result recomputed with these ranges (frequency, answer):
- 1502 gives 117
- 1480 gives 155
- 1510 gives 59.5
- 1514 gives 97.7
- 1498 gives 156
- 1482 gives 164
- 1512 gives 74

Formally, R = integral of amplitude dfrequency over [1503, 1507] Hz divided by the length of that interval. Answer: 84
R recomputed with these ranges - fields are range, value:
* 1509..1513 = 66.8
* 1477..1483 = 159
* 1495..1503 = 144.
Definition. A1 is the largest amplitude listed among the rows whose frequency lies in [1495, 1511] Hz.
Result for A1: 163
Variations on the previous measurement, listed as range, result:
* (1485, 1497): 183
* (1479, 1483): 164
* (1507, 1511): 61.5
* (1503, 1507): 95.1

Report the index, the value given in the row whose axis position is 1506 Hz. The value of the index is 72.9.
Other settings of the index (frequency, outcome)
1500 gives 139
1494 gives 179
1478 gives 158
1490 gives 173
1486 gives 160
